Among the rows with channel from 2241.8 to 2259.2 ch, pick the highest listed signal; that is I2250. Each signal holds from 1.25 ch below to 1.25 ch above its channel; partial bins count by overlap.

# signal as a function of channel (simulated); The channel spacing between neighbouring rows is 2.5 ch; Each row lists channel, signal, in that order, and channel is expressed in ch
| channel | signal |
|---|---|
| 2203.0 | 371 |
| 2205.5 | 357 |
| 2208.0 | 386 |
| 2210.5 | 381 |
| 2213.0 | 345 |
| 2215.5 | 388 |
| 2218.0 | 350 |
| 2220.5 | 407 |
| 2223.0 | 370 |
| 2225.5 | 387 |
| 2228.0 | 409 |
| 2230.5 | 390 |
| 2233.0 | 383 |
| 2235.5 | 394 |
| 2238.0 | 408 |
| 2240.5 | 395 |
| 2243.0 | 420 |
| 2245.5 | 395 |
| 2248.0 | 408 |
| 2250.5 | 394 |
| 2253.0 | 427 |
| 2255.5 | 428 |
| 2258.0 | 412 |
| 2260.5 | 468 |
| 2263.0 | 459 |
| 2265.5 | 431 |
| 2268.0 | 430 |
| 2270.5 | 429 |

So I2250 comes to 428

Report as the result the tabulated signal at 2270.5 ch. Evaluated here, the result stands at 429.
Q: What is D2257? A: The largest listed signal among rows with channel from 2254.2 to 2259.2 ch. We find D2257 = 428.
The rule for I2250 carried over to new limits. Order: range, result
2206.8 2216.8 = 388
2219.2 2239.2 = 409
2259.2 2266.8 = 468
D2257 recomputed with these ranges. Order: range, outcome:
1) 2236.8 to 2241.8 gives 408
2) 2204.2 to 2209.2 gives 386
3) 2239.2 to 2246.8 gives 420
